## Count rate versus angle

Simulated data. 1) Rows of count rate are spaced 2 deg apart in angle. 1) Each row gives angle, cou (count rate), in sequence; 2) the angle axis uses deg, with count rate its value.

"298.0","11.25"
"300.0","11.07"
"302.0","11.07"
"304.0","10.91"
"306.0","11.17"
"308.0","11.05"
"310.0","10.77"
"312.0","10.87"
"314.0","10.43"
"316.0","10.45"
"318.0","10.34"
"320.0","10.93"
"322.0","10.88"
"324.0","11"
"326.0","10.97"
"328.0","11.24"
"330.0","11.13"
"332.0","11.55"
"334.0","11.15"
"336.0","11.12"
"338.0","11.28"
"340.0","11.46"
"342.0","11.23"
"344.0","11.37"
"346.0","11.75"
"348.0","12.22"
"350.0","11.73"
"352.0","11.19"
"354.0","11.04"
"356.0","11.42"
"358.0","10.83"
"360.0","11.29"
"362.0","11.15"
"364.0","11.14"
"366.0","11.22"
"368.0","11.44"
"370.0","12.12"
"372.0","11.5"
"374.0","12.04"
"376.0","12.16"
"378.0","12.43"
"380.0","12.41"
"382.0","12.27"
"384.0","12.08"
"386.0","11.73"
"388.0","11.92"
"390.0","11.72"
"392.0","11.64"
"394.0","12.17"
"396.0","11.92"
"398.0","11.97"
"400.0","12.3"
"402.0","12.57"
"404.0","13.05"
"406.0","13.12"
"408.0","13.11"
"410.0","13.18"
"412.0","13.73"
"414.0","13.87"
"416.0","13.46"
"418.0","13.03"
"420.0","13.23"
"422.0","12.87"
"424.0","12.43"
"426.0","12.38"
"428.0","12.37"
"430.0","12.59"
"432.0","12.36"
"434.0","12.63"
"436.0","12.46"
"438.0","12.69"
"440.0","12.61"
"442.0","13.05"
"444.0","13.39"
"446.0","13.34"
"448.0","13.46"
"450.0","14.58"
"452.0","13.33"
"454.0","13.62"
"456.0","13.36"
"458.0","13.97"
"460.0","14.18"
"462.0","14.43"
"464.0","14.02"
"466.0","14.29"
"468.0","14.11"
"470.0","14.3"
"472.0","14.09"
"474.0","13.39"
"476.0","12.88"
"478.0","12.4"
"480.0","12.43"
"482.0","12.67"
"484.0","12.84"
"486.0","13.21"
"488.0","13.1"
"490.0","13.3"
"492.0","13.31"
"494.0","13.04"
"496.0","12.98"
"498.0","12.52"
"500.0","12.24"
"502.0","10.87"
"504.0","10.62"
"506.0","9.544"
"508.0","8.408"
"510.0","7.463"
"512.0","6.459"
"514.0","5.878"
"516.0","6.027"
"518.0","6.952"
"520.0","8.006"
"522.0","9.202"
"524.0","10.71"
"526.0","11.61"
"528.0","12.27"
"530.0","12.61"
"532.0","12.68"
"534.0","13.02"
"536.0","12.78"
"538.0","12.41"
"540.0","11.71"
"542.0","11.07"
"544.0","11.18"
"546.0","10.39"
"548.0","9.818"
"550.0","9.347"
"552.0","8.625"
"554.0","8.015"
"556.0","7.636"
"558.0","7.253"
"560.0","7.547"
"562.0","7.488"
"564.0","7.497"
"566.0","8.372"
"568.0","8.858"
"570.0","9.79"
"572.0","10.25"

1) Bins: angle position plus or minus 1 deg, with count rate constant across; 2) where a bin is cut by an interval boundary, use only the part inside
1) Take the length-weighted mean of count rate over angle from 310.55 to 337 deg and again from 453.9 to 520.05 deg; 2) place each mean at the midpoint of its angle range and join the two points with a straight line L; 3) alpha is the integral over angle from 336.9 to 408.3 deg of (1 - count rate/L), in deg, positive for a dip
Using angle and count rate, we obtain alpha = -3.98 deg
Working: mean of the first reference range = 10.9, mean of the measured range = 11.8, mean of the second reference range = 11.8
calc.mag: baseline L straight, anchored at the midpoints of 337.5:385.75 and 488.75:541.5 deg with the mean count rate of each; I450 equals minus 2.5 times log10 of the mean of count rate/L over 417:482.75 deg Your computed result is -0.20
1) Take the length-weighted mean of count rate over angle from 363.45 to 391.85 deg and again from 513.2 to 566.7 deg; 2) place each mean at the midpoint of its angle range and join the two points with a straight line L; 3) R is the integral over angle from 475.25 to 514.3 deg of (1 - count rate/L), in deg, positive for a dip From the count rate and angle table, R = -4.17 deg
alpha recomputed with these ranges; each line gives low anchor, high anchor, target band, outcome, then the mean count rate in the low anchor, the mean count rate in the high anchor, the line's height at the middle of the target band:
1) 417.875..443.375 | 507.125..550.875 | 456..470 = -2.8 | 12.7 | 10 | 11.8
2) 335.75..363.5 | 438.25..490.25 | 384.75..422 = -0.9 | 11.4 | 13.5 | 12.4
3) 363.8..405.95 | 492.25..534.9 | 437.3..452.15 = -2.8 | 12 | 10.2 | 11.2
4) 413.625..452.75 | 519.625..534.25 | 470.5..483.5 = -0.9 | 13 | 11.3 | 12.2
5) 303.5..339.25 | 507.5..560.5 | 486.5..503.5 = -4.7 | 11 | 9.63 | 9.87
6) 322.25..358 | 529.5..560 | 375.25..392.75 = -1.4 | 11.3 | 10.4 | 11.1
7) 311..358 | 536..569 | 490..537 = -4.0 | 11.2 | 9.31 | 9.64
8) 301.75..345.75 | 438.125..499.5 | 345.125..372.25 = 0.4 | 11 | 13.4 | 11.6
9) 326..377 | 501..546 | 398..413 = -2.6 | 11.4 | 10.1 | 11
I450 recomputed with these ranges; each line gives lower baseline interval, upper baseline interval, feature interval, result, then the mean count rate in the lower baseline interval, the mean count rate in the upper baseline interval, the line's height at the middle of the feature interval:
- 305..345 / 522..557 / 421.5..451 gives -0.18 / 11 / 10.9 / 10.9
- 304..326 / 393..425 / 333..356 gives 0.00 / 10.8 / 12.9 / 11.5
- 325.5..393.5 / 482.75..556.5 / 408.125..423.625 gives -0.18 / 11.6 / 10.6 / 11.2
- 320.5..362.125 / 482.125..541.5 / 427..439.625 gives -0.13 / 11.3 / 10.9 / 11.1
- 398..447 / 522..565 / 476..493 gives -0.12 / 12.9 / 10.2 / 11.5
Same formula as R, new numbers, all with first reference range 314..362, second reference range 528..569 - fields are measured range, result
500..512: 1.0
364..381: -1.4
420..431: -2.0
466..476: -3.3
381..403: -2.3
